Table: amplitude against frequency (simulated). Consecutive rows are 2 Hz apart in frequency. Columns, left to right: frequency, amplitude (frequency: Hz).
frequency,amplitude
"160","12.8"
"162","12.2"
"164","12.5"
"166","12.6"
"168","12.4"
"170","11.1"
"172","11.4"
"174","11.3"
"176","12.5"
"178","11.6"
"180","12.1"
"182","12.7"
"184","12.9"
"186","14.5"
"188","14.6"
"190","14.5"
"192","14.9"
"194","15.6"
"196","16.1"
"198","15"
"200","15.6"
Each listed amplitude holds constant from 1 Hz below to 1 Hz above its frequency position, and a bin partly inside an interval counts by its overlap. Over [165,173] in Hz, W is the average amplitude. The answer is 11.9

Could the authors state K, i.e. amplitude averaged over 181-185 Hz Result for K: 12.8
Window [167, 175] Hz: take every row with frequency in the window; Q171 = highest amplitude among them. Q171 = 12.4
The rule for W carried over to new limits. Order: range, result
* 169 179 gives 11.6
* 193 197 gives 15.9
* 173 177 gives 11.9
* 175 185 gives 12.4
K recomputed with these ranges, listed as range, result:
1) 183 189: 14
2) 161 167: 12.4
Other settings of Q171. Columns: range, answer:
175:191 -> 14.6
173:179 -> 12.5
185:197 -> 16.1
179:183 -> 12.7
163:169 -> 12.6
